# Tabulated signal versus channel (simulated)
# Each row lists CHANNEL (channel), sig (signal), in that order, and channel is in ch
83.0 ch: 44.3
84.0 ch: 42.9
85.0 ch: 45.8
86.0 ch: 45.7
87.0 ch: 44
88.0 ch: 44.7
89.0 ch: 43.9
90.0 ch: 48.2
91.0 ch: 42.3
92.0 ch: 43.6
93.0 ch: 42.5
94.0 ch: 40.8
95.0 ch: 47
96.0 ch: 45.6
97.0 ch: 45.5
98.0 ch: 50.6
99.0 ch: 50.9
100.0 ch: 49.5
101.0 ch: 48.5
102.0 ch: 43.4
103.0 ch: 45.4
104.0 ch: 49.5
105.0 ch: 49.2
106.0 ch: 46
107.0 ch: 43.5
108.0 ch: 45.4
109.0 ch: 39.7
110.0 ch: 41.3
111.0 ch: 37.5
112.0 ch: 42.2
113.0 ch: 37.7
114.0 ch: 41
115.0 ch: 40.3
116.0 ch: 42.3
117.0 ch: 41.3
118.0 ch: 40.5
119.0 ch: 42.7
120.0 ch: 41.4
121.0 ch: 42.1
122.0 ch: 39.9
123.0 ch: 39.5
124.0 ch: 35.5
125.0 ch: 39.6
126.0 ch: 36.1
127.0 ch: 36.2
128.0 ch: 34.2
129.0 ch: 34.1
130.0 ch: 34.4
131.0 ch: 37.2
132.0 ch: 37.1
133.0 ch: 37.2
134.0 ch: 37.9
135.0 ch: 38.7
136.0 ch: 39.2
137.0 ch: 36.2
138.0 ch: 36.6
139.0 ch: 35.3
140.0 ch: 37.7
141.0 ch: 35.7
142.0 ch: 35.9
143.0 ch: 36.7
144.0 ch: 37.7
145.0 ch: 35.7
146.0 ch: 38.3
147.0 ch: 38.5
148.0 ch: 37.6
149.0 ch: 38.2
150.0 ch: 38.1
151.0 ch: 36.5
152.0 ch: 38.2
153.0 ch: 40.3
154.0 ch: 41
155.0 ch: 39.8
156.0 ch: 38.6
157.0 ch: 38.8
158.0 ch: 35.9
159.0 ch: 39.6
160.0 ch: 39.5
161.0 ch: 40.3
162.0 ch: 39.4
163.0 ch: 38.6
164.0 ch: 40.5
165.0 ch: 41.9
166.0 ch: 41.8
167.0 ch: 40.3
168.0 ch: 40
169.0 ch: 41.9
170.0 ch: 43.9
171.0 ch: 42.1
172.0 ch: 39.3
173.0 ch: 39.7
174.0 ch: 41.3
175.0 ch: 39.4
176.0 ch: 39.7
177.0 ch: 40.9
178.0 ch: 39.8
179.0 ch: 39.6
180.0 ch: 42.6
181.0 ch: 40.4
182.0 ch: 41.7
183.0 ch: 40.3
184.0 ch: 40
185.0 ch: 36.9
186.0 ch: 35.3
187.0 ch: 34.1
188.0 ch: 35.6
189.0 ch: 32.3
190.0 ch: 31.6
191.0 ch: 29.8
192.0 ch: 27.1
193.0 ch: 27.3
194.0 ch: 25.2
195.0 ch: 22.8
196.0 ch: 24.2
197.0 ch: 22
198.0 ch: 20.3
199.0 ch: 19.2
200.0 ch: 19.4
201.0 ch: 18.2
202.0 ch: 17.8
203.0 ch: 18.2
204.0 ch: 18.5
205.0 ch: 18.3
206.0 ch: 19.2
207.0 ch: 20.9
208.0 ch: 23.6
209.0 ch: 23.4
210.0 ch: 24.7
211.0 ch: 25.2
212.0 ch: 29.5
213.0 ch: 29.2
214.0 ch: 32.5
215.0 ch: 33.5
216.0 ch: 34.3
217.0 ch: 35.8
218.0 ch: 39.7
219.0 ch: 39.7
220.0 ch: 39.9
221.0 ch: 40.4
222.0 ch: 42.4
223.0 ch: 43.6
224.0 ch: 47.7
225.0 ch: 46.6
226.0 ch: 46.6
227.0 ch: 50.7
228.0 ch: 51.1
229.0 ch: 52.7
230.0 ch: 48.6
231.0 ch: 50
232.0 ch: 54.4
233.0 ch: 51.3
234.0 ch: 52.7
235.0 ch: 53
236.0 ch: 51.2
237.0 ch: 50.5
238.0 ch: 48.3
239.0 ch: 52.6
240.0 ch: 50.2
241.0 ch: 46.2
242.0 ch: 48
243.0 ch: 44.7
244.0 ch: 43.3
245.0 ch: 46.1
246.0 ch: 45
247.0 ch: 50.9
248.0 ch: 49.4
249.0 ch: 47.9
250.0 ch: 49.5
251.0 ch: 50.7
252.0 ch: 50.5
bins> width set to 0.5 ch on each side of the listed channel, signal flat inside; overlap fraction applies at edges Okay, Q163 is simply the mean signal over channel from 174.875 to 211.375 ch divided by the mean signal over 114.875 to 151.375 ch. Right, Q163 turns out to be 0.77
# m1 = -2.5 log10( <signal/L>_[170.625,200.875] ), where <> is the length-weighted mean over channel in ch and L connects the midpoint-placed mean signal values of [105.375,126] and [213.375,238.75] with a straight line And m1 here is 0.29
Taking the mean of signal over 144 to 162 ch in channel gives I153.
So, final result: 38.5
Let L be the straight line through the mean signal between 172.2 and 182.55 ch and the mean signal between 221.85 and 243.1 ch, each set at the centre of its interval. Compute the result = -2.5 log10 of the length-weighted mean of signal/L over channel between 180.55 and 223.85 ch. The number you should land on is 0.44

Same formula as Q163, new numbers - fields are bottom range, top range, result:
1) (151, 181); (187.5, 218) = 0.64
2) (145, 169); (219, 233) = 1.20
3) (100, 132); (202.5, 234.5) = 0.90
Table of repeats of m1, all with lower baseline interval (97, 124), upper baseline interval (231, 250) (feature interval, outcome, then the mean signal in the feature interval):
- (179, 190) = 0.23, 37.7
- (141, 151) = 0.20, 37.3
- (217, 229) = 0.10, 44.4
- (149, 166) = 0.16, 39.2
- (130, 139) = 0.19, 37.2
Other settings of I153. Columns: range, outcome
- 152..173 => 40.1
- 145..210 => 33.9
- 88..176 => 40.5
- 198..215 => 22.6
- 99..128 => 42.1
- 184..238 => 34.5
